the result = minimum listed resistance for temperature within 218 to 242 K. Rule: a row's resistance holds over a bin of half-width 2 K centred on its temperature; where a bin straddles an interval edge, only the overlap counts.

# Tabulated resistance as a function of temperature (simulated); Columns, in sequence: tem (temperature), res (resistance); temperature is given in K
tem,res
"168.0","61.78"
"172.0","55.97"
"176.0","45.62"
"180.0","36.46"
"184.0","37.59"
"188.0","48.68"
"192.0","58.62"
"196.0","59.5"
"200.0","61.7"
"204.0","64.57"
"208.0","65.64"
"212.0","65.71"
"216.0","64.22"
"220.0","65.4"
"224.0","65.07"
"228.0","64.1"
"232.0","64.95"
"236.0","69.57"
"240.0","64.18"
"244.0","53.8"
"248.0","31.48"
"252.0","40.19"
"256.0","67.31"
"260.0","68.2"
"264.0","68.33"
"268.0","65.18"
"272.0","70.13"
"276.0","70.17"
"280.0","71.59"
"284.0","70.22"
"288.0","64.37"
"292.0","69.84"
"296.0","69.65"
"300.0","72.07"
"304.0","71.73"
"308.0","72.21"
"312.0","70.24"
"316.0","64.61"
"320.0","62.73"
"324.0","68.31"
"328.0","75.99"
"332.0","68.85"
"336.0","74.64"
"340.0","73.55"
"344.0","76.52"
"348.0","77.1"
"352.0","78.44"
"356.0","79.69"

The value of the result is 64.1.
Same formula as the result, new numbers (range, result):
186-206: 48.68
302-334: 62.73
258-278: 65.18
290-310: 69.65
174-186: 36.46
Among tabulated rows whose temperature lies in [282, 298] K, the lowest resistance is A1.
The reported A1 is 64.37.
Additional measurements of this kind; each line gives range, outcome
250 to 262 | 40.19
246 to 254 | 31.48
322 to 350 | 68.31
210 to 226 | 64.22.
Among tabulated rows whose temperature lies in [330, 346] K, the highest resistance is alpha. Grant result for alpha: 76.52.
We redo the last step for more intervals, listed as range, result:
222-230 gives 65.07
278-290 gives 71.59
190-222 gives 65.71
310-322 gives 70.24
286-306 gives 72.07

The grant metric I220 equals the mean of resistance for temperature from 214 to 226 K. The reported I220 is 64.9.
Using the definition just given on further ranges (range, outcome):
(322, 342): 72.3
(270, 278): 70.2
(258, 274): 68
